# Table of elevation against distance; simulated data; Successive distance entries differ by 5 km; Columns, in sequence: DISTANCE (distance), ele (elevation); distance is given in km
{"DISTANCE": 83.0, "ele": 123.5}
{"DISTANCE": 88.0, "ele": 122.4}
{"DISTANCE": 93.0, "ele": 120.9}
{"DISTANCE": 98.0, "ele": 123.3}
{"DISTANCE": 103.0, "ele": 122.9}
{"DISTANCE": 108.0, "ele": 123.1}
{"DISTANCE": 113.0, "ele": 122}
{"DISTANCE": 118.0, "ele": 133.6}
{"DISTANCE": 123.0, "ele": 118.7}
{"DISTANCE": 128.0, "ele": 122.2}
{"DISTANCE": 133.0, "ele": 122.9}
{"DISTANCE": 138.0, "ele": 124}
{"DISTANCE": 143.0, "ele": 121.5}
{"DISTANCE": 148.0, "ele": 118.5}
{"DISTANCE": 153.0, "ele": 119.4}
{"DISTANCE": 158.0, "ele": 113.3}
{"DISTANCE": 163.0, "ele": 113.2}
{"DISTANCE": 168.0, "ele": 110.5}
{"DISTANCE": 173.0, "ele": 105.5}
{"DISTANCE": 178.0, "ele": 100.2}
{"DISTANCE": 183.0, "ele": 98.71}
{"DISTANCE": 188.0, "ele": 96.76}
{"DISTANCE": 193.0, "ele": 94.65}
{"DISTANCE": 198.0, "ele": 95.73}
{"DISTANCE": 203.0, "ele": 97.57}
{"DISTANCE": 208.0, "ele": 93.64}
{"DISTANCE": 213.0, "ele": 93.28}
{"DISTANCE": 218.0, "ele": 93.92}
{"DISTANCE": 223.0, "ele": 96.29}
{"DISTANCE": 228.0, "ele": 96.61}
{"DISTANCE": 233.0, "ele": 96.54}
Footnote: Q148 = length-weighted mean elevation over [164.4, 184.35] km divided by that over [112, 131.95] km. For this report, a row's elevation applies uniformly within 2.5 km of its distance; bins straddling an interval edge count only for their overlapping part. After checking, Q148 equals 0.84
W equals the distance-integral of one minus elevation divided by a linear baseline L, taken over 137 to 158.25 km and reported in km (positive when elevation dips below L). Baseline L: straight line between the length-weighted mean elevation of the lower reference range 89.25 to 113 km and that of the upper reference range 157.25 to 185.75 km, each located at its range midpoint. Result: -1.5 km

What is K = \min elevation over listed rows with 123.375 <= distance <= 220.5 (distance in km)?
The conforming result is 93.28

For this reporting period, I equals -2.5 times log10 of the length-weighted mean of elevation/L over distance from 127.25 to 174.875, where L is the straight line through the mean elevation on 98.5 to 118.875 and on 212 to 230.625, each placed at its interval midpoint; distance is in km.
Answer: -0.033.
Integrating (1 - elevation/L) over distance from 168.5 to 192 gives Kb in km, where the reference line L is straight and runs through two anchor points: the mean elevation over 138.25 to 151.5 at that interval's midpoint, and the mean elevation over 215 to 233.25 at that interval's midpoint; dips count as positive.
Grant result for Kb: 1.9 km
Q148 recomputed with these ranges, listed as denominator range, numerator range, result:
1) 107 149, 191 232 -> 0.77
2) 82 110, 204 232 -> 0.77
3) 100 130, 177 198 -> 0.79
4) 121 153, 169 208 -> 0.81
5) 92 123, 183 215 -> 0.77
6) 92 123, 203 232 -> 0.77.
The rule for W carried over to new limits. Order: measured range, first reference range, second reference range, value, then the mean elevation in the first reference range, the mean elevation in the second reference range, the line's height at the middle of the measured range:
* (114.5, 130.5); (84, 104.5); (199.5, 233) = -1.2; 122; 95.3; 116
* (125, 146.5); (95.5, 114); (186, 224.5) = -1.5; 123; 95.2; 114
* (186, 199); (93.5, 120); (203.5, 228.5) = 0.7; 125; 94.8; 101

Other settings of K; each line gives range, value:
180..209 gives 93.64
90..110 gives 120.9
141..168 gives 110.5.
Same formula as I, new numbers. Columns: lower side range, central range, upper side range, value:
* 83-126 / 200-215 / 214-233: 0.05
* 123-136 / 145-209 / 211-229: 0.03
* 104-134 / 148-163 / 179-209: -0.05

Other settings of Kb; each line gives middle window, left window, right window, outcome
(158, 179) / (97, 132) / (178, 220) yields -0.5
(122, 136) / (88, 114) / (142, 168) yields -0.3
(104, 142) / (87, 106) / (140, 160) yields -1.0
